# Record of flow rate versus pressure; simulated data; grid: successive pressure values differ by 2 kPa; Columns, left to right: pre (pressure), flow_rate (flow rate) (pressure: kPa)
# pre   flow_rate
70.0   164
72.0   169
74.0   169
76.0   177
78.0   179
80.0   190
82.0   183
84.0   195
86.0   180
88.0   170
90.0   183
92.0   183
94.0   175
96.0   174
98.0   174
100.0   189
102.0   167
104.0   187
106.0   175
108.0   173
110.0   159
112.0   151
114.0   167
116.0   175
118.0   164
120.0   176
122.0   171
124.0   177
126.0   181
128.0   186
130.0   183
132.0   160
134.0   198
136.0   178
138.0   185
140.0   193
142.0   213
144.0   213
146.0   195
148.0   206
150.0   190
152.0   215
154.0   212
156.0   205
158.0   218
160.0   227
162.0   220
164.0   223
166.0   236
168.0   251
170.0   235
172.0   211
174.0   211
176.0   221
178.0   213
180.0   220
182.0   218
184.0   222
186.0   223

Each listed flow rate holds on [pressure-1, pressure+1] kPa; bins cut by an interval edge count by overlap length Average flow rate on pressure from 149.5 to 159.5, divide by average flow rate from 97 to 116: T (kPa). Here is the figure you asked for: 1.22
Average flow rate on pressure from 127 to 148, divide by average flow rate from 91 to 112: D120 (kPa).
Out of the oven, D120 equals 1.10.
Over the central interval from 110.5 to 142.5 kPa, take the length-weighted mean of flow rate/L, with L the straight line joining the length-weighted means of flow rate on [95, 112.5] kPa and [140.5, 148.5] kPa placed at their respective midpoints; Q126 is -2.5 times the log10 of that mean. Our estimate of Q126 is 0.08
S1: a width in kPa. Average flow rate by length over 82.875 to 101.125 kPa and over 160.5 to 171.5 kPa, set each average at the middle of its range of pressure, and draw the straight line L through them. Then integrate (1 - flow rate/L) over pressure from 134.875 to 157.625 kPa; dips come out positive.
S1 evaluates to 1.8 kPa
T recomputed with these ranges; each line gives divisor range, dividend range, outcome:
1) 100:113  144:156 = 1.20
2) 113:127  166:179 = 1.30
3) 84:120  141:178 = 1.25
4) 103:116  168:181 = 1.31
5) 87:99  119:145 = 1.05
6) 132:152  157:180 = 1.14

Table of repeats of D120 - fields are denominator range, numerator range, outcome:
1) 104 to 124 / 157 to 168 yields 1.34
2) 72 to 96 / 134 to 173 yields 1.18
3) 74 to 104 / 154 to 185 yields 1.23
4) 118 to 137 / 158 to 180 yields 1.26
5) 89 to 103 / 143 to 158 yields 1.16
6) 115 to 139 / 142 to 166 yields 1.19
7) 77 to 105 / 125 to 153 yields 1.07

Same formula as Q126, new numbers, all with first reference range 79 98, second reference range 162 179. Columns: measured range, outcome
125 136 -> 0.13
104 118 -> 0.15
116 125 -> 0.15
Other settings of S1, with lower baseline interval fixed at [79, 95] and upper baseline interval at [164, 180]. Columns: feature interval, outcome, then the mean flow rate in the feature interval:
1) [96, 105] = 0.5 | 179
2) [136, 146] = 0.5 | 198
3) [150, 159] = 0.3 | 210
